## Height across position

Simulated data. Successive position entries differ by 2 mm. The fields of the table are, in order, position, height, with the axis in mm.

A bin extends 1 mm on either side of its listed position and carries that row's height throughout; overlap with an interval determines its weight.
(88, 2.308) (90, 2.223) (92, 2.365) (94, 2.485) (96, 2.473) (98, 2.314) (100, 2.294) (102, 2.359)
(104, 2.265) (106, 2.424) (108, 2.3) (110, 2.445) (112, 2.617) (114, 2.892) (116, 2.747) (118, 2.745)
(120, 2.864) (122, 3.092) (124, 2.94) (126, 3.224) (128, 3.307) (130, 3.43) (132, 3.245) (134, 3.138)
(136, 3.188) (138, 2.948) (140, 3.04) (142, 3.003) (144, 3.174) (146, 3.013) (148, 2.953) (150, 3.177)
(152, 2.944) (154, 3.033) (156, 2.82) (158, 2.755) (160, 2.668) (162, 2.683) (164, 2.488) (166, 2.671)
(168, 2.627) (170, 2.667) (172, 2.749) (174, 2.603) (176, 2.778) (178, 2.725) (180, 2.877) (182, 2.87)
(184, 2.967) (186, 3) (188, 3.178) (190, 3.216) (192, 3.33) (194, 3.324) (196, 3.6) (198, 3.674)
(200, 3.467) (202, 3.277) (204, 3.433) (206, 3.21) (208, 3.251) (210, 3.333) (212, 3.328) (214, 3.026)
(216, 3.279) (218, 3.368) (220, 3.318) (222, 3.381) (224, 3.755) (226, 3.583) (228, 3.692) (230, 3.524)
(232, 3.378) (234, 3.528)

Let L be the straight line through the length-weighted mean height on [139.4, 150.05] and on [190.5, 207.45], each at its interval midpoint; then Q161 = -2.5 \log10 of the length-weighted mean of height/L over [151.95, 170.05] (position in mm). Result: 0.16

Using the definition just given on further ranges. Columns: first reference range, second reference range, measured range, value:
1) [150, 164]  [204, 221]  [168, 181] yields 0.091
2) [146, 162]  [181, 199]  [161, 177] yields 0.146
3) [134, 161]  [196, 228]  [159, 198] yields 0.097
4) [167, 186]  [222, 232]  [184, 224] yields -0.036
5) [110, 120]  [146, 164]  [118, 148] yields -0.113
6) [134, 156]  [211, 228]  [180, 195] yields 0.046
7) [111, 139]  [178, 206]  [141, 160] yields 0.048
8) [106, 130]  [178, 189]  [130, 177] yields 0.002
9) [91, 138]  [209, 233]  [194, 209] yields -0.039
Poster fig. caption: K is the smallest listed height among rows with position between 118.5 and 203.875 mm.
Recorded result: 2.488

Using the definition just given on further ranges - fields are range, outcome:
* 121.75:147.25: 2.94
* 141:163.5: 2.668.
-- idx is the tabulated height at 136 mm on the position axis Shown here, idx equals 3.188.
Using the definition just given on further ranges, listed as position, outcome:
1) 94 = 2.485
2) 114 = 2.892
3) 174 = 2.603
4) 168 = 2.627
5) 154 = 3.033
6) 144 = 3.174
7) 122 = 3.092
